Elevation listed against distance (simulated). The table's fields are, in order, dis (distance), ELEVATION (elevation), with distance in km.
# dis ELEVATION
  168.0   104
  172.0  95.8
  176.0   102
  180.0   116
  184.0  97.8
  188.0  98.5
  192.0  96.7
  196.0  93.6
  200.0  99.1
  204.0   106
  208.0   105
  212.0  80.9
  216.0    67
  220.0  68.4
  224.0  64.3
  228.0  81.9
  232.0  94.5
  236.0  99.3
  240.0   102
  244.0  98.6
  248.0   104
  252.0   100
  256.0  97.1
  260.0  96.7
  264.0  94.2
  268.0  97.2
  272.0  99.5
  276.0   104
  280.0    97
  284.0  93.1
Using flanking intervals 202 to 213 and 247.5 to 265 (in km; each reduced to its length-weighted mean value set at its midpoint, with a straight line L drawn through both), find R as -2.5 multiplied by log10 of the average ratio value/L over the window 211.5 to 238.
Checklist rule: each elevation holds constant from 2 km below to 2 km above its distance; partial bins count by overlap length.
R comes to 0.235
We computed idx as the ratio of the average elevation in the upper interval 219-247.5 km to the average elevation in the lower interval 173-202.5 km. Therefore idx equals 0.88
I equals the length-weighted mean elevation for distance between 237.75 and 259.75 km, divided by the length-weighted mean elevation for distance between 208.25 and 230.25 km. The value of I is 1.33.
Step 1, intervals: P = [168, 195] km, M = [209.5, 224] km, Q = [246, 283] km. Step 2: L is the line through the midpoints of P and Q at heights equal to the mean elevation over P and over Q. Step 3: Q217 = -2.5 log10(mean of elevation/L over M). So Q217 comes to 0.355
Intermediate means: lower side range 101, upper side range 98.7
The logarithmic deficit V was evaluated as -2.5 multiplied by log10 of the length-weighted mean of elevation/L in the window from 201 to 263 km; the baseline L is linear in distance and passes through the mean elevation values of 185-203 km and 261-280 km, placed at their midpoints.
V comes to 0.08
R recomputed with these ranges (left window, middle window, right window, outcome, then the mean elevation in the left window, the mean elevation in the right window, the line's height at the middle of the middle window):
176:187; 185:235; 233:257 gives 0.166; 105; 100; 103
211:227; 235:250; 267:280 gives -0.215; 70.2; 100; 83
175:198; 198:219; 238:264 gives 0.111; 101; 99.3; 100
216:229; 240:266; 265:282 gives -0.136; 70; 99.1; 87.4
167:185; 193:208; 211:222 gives -0.195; 103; 71.3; 84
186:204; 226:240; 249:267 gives 0.049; 98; 97.4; 97.6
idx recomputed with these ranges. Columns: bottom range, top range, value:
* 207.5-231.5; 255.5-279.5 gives 1.27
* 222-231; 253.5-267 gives 1.28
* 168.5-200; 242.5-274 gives 0.98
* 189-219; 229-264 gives 1.07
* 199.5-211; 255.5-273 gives 0.95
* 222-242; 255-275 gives 1.10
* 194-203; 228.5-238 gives 0.97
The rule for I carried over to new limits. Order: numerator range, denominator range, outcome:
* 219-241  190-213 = 0.87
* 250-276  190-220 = 1.08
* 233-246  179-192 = 0.98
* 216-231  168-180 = 0.71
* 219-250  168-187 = 0.87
